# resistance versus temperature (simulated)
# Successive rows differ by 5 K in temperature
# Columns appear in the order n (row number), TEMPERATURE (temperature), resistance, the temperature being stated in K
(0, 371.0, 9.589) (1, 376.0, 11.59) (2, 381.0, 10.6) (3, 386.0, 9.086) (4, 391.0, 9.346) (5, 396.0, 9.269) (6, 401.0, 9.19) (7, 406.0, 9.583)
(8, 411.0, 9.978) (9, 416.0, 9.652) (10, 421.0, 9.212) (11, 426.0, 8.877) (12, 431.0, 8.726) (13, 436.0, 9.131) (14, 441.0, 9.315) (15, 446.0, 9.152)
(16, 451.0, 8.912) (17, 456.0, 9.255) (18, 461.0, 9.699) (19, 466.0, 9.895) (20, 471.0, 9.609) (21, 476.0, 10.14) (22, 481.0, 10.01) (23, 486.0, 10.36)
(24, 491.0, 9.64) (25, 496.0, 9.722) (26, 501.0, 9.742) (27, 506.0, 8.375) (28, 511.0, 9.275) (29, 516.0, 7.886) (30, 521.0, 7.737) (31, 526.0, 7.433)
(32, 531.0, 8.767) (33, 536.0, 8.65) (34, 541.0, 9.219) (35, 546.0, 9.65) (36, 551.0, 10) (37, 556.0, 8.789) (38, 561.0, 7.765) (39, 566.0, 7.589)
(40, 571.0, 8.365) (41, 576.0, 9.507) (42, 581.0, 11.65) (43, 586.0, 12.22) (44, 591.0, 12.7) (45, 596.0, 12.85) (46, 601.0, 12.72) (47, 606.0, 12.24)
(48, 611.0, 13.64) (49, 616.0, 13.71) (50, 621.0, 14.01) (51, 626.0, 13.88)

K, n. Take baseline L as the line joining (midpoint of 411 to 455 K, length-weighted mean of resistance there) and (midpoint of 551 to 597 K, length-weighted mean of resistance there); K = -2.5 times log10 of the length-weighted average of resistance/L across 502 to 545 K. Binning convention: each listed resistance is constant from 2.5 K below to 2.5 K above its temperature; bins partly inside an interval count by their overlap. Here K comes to 0.15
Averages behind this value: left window 9.18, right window 10.1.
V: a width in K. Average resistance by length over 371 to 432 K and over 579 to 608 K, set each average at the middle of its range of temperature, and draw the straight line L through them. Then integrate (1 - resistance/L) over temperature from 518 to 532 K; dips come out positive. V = 4.3 K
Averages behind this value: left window 9.61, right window 12.4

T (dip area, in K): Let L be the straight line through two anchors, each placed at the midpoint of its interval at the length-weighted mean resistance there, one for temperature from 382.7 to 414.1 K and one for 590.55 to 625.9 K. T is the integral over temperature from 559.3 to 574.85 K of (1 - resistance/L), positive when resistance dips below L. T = 5.5 K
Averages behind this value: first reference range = 9.44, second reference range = 13.2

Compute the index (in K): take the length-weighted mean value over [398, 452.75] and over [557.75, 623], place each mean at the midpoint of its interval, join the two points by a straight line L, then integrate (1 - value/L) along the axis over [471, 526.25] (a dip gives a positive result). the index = 5.3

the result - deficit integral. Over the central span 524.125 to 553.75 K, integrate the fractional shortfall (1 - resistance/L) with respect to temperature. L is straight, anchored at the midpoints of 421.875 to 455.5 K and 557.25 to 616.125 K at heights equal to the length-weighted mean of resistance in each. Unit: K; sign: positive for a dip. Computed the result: 4.1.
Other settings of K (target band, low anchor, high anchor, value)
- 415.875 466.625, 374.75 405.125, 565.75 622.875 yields 0.12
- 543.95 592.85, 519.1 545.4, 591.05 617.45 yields 0.10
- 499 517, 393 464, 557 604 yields 0.12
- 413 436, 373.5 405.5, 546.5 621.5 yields 0.10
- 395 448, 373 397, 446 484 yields 0.06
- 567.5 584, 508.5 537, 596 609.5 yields 0.15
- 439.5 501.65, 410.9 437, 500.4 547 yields -0.09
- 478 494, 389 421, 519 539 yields -0.16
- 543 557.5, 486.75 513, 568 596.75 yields 0.10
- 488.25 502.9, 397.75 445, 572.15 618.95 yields 0.09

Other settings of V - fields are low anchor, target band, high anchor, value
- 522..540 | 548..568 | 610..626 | 2.77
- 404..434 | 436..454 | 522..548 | 0.10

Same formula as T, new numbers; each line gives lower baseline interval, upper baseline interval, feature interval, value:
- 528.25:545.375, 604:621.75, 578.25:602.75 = -0.64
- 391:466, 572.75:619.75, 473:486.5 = 0.15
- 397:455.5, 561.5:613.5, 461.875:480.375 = -0.16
